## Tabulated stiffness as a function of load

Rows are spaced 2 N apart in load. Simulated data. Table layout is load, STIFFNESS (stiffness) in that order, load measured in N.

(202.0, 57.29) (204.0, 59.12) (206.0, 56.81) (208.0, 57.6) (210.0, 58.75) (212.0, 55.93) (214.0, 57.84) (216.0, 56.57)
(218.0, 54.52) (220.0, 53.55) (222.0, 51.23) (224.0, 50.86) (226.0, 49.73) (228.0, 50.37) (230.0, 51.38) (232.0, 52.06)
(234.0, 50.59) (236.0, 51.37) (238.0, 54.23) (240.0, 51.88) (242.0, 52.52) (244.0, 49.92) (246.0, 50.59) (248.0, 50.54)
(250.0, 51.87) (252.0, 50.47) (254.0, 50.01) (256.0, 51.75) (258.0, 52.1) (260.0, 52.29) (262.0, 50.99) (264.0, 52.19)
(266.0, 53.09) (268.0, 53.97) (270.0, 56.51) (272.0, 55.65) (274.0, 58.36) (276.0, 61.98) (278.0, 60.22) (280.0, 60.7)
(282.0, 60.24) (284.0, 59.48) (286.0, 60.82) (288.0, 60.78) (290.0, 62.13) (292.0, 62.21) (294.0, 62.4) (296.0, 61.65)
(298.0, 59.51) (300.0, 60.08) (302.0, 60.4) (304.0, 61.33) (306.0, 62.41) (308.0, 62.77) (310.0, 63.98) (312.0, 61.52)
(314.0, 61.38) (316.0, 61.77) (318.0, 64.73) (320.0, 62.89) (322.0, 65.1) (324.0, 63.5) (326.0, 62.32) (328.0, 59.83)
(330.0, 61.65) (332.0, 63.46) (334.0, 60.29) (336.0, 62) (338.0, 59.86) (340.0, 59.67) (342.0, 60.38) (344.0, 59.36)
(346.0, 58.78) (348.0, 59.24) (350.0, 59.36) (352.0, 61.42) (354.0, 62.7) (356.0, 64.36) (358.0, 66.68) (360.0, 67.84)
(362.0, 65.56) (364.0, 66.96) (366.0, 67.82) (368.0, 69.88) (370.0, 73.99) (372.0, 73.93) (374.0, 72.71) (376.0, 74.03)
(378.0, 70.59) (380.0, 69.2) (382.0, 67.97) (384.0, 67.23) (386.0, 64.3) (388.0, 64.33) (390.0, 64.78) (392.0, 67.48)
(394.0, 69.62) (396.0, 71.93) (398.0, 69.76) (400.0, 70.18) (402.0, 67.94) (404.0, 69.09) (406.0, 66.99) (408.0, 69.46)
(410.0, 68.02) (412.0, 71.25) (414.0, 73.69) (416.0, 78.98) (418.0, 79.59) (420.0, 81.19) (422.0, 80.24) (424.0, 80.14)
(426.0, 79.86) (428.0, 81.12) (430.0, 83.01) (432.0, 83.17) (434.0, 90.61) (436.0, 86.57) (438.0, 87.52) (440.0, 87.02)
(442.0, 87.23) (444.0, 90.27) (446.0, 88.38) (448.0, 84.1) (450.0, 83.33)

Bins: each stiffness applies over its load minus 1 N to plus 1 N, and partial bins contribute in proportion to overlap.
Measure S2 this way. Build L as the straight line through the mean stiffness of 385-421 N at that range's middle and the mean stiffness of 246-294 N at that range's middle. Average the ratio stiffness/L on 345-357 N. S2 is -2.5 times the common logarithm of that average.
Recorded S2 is 0.07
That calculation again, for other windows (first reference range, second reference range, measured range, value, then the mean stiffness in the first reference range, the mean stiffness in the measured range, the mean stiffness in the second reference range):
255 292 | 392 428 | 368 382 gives -0.04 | 57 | 71.9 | 73.5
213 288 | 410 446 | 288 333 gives 0.02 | 53.9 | 62.1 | 82.2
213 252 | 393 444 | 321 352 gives 0.09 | 52.1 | 61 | 77.6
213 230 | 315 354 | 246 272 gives 0.07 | 53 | 52.2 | 61.4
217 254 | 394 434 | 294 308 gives -0.02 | 51.5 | 61.1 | 75.3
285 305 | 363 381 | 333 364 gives 0.10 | 61.1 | 62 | 71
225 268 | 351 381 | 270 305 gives -0.06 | 51.5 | 60.4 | 68.5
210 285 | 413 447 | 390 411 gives 0.14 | 53.8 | 68.8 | 83.4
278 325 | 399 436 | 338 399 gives 0.07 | 61.8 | 66.3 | 76.6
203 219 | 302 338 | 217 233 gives 0.12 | 57.1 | 51.7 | 62.3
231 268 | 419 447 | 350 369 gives 0.09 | 51.6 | 65.6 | 84.7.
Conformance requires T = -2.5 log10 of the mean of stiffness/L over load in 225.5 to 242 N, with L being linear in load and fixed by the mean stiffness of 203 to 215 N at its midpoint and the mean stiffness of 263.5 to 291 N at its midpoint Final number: 0.13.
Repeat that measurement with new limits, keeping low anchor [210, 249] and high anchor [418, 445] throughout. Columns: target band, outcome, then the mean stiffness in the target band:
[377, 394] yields 0.149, 67.1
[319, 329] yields 0.078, 62.7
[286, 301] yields 0.024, 61.2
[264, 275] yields 0.069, 55.2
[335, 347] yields 0.168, 60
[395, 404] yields 0.137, 69.9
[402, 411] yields 0.176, 68.3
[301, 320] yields 0.051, 62.3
